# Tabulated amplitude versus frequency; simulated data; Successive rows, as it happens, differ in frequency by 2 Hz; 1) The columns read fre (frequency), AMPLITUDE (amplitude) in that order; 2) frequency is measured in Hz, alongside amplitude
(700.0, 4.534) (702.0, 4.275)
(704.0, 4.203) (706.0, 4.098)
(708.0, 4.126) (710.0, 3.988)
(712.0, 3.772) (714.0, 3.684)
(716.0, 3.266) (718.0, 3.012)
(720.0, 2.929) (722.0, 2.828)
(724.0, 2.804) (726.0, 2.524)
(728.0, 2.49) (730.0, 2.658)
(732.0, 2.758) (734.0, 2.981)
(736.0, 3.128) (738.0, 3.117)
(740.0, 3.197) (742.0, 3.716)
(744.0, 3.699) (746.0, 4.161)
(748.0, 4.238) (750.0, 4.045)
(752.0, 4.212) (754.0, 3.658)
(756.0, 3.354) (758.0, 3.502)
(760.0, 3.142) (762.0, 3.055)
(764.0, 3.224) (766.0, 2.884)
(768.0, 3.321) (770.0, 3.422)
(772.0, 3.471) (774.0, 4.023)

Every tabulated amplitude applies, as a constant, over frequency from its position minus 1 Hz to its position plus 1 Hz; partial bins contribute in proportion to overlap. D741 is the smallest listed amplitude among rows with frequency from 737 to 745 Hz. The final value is 3.117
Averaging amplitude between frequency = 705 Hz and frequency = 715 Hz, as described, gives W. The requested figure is 3.93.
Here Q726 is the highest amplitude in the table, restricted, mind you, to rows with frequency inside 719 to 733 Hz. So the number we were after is 2.929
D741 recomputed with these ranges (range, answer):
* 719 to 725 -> 2.804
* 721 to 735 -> 2.49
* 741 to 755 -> 3.658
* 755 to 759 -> 3.354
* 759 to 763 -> 3.055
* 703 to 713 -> 3.772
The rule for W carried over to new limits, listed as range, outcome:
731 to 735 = 2.87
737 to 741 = 3.16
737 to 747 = 3.58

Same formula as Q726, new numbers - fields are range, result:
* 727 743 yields 3.716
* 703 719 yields 4.203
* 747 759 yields 4.238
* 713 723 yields 3.684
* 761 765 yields 3.224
